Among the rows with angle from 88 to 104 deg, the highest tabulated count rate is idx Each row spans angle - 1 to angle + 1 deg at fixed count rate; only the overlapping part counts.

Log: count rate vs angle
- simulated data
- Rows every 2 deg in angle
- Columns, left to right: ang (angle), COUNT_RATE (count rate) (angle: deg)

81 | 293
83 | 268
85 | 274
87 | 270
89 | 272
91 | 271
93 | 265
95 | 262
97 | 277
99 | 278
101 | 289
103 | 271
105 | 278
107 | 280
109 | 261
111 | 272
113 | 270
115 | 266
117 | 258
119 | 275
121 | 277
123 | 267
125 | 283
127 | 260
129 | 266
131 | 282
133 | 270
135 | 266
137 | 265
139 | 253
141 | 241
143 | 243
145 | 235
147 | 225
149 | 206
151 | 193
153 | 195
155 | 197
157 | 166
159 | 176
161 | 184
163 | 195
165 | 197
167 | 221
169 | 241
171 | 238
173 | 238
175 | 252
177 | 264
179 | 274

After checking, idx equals 289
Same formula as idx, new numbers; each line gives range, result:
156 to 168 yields 221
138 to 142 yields 253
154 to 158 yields 197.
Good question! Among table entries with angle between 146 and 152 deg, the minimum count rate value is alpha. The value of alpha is 193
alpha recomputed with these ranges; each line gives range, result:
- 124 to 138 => 260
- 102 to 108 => 271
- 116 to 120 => 258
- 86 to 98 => 262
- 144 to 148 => 225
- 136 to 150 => 206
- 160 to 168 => 184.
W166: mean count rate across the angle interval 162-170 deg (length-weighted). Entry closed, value 214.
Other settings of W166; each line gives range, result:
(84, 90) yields 272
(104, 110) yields 273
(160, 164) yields 190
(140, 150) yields 230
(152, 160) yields 184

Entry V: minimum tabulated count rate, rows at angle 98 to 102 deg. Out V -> 278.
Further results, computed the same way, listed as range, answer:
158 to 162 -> 176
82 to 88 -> 268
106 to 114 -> 261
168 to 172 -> 238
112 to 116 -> 266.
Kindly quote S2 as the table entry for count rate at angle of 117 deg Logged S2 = 258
